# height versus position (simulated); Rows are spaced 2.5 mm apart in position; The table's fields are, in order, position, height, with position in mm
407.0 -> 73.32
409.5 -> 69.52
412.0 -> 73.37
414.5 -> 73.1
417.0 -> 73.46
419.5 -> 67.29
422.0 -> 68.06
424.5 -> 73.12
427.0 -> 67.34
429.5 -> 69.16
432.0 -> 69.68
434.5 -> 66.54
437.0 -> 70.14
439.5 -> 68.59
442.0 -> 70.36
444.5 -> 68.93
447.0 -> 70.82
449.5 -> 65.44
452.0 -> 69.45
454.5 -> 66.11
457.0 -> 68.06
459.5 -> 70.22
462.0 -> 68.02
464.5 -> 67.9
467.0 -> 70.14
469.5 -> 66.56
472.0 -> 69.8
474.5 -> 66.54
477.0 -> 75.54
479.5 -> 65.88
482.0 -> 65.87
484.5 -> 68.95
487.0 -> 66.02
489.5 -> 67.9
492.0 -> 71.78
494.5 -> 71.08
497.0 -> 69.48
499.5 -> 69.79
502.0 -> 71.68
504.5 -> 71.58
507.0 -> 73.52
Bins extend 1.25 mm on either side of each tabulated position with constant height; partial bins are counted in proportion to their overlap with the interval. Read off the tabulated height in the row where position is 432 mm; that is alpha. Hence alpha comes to 69.68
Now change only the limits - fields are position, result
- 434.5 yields 66.54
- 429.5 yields 69.16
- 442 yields 70.36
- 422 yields 68.06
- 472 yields 69.8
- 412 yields 73.37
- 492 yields 71.78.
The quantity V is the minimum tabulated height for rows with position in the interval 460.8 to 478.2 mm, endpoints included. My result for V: 66.54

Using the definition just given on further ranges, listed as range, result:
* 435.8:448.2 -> 68.59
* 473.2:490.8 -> 65.87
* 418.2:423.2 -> 67.29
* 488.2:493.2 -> 67.9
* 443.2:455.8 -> 65.44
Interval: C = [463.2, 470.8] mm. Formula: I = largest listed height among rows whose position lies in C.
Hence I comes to 70.14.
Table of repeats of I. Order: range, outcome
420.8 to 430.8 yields 73.12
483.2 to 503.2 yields 71.78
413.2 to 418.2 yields 73.46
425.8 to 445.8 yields 70.36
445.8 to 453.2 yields 70.82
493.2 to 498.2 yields 71.08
